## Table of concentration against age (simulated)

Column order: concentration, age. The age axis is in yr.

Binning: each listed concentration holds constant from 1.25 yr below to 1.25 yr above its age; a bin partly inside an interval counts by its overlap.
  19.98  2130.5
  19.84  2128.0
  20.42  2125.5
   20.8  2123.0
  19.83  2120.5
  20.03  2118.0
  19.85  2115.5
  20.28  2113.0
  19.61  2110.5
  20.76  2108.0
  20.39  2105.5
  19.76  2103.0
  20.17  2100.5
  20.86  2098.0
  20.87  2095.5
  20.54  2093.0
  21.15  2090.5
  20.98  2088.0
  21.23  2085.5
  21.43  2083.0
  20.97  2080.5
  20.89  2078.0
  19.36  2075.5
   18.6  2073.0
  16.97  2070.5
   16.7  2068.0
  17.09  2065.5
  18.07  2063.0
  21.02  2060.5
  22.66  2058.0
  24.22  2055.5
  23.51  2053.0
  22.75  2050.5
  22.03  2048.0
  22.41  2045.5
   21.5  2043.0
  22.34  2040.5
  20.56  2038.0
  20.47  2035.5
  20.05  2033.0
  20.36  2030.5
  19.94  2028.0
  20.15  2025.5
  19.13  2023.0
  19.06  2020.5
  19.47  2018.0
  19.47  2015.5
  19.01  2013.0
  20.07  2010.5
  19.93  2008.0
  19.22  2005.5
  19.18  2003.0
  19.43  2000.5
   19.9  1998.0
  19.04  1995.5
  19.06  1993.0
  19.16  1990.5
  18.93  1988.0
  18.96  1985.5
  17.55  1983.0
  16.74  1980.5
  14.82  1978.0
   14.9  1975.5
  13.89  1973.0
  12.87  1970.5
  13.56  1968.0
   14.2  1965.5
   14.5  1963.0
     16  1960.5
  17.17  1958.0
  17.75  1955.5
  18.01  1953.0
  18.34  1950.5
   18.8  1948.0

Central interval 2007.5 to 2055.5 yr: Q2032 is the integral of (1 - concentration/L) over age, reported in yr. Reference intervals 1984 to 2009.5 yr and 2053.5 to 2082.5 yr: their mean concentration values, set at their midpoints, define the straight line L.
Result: -2.9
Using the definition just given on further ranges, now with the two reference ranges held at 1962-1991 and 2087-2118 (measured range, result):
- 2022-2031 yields -1.2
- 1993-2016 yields -3.6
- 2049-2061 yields -2.7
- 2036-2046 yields -1.9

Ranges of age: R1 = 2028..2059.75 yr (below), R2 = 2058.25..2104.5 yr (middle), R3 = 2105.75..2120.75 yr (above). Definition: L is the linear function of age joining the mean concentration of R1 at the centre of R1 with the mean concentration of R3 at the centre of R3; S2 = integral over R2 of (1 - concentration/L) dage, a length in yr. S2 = 2.19 yr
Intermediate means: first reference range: 21.8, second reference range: 20.1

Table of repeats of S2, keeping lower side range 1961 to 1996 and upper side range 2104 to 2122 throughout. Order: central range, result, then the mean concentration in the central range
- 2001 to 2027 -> -3.3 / 19.5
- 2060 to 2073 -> 0.6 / 17.9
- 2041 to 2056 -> -3.6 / 22.6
